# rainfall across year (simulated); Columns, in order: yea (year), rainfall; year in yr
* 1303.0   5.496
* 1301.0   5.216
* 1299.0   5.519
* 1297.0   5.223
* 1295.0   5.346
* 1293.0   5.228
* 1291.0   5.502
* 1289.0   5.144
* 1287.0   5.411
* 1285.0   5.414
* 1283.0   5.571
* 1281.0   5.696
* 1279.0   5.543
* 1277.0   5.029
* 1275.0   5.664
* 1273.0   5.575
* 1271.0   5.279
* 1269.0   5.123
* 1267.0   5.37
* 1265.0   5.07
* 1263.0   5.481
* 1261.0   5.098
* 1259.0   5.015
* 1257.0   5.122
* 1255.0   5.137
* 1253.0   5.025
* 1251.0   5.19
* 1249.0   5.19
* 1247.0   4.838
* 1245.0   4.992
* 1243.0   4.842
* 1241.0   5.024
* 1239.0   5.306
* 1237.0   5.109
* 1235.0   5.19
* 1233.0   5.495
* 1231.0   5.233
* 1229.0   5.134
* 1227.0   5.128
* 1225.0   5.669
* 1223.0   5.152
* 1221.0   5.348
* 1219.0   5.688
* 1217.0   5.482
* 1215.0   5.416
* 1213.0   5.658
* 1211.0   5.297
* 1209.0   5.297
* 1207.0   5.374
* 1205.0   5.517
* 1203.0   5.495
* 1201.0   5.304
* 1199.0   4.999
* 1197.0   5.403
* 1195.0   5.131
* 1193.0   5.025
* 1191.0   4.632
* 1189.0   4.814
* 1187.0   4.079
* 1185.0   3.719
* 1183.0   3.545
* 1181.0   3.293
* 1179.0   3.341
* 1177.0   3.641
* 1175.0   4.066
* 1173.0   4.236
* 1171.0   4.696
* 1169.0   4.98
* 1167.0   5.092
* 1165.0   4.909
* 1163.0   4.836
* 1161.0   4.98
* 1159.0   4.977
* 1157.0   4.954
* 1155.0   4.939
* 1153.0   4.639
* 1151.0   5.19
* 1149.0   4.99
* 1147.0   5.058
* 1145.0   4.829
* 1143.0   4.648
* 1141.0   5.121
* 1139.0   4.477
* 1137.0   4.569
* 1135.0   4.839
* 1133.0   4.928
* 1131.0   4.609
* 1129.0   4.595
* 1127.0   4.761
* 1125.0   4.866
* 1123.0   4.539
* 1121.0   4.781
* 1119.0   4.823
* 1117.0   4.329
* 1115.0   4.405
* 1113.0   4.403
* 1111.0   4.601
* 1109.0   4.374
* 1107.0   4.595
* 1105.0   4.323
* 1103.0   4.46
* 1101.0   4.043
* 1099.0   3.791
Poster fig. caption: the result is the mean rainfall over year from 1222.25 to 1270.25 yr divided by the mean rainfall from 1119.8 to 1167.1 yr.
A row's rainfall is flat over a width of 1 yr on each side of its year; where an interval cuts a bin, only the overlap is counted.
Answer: 1.07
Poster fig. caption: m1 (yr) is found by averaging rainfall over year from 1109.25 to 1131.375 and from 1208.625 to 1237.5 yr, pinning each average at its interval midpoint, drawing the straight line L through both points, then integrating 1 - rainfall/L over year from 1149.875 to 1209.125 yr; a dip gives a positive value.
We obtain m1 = 4.0 yr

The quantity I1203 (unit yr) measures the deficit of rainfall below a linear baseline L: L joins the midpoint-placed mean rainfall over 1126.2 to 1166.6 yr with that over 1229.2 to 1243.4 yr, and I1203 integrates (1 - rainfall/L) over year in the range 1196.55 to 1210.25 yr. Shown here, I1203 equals -0.75 yr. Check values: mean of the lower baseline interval 4.85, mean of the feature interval 5.34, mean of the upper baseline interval 5.18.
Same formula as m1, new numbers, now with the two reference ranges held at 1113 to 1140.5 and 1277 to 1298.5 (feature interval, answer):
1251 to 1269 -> 0.3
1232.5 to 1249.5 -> 0.3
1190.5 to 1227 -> -2.2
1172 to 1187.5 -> 3.7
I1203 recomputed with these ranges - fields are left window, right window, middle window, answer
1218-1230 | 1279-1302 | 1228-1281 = 1.66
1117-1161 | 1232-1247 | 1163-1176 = 0.60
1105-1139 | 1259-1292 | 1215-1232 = -0.83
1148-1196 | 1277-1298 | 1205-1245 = -3.12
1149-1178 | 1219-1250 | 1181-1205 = 1.06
